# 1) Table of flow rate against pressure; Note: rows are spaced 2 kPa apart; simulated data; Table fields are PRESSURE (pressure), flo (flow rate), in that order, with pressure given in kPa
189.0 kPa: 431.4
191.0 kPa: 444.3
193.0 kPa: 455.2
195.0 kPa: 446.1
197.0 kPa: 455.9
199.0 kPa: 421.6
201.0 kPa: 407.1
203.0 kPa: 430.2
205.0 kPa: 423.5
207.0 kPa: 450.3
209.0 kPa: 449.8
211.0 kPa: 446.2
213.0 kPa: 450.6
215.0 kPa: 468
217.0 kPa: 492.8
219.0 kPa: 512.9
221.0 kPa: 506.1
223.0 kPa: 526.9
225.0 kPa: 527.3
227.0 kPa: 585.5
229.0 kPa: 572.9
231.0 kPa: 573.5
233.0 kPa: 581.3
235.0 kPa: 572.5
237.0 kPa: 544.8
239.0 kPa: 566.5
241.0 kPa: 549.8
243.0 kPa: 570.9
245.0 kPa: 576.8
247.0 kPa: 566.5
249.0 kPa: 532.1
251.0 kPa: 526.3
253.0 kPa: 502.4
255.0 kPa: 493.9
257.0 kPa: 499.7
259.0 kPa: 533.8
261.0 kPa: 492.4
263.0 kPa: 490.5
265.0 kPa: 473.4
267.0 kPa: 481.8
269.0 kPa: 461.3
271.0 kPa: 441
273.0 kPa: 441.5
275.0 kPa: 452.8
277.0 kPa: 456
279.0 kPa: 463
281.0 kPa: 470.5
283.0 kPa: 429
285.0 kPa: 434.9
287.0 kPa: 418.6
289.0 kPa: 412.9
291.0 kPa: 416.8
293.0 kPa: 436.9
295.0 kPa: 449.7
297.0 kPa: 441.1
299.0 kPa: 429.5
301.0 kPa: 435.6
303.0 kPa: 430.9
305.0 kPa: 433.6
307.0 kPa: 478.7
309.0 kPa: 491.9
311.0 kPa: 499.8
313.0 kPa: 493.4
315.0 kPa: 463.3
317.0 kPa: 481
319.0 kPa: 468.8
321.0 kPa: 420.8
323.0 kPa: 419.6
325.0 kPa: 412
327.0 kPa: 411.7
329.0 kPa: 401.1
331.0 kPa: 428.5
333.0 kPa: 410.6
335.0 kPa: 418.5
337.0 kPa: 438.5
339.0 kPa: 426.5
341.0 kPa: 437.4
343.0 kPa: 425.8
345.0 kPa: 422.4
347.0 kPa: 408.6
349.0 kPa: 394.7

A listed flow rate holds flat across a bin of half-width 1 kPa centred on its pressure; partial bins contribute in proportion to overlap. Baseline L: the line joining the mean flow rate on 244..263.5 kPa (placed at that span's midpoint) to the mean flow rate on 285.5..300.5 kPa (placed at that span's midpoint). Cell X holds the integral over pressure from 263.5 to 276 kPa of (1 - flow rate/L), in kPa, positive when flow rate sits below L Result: 0.6 kPa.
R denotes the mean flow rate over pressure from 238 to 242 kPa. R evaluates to 558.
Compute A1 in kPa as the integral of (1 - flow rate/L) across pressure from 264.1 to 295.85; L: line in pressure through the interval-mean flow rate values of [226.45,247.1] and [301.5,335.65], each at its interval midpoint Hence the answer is 3.6 kPa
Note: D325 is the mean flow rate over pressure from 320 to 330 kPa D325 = 413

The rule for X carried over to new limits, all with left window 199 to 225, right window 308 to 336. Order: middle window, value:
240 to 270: -3.9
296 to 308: 0.2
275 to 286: 0.0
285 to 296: 0.5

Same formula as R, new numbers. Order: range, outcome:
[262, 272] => 470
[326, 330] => 406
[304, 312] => 476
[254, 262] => 505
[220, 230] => 544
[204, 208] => 437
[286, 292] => 416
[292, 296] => 443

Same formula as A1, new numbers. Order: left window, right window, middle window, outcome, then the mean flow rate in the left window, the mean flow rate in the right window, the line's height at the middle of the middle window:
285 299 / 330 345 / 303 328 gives -1.6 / 430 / 426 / 428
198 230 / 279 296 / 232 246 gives -3.1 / 479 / 435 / 464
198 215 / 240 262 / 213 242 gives -3.4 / 437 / 531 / 481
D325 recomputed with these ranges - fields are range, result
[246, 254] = 532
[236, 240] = 556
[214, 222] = 495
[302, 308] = 448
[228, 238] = 569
